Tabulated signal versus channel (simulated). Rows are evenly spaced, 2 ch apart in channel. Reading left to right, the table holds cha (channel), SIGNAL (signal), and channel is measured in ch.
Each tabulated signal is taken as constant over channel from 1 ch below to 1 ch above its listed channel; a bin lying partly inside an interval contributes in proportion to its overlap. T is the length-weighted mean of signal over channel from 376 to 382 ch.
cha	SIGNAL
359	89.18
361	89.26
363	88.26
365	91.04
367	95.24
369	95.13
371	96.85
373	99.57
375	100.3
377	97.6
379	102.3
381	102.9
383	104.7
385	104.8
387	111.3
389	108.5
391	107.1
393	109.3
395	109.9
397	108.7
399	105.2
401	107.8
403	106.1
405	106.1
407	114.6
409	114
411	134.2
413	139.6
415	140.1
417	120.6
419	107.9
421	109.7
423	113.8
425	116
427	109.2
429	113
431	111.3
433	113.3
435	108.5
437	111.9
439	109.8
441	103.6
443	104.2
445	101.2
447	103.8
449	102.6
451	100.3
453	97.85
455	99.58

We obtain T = 101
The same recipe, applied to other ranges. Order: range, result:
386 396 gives 109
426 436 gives 111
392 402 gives 108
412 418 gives 133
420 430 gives 112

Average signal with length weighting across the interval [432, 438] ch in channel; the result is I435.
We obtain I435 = 111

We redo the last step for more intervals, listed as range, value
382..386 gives 105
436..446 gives 106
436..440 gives 111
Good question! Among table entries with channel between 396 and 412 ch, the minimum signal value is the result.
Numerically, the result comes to 105.2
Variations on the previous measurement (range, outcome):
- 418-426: 107.9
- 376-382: 97.6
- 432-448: 101.2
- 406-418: 114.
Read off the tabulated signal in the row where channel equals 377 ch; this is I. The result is 97.6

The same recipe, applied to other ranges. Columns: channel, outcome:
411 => 134.2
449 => 102.6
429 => 113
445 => 101.2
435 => 108.5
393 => 109.3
